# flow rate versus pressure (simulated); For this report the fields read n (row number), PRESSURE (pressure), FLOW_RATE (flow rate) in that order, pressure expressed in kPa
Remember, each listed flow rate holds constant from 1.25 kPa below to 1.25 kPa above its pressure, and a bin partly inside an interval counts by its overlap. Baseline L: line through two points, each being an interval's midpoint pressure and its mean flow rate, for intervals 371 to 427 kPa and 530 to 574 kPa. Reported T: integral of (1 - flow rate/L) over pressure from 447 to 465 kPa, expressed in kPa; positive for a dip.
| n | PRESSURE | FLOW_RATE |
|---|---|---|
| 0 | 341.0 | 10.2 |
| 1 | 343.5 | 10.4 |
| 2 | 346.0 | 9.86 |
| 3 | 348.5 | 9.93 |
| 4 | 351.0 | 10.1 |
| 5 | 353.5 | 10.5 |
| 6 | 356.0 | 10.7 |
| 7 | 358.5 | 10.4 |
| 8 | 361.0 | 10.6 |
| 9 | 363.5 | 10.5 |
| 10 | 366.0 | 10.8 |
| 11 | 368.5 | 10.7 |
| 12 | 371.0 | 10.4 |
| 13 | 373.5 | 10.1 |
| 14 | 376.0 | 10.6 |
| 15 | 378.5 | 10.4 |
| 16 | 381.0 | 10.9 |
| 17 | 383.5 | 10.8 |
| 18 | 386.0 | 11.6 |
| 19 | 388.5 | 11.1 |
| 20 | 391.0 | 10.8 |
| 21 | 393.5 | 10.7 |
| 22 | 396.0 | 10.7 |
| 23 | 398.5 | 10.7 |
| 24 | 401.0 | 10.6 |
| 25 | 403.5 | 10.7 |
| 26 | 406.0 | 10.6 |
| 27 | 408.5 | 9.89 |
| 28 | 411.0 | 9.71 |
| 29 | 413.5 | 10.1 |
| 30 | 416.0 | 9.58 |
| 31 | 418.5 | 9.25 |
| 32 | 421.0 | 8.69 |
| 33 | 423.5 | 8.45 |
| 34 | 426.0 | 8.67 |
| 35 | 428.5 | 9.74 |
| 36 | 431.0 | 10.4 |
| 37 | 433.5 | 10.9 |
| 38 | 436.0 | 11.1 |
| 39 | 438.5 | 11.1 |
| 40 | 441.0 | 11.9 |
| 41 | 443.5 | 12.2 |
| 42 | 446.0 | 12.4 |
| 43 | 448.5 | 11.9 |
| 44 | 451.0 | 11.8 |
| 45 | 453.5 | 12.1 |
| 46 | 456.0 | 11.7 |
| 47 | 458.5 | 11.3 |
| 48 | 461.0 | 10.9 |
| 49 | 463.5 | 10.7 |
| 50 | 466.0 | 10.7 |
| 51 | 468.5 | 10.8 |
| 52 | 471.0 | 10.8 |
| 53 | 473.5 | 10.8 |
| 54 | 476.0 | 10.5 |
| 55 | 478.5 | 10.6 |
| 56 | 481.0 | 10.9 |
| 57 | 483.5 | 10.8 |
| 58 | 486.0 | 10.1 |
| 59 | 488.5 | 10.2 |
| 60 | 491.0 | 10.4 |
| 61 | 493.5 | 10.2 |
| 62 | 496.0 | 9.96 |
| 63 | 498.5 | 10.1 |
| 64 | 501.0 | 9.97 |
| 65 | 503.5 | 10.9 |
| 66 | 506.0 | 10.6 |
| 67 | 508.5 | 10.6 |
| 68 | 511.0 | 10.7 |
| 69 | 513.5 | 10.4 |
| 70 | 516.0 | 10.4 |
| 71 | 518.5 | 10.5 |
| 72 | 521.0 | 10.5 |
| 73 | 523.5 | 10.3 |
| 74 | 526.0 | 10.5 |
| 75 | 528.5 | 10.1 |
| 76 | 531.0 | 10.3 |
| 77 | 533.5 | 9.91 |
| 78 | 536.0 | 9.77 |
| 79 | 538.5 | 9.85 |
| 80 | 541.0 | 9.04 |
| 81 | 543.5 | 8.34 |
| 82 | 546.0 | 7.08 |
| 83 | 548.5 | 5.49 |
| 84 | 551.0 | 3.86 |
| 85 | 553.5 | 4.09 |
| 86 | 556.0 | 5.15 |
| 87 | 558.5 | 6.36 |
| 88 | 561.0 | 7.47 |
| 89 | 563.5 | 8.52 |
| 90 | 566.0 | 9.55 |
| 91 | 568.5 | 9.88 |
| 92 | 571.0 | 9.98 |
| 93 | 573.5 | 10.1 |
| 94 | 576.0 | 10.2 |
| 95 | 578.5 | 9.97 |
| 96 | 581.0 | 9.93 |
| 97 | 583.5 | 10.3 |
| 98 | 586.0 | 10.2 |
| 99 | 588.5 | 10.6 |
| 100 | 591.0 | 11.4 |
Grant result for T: -4.01 kPa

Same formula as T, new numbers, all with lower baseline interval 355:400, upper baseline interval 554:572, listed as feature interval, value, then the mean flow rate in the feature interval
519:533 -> -3.0 kPa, 10.3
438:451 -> -3.0 kPa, 11.9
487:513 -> -4.4 kPa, 10.4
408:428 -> 1.6 kPa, 9.29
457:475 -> -2.9 kPa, 10.9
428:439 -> -0.9 kPa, 10.7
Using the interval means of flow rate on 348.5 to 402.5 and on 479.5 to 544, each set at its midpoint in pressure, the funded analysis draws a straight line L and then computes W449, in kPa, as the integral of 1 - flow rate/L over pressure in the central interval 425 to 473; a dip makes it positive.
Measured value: -3.2 kPa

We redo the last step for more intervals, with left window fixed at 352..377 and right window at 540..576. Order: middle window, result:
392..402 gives -0.65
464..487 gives -4.79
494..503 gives -1.72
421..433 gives 0.27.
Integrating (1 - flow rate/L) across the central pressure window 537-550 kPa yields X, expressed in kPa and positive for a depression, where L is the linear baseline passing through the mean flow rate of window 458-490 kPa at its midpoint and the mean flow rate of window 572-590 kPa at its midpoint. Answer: 3.1 kPa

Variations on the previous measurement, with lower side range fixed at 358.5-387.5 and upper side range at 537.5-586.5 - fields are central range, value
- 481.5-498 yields -2.0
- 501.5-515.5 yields -2.6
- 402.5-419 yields 0.3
